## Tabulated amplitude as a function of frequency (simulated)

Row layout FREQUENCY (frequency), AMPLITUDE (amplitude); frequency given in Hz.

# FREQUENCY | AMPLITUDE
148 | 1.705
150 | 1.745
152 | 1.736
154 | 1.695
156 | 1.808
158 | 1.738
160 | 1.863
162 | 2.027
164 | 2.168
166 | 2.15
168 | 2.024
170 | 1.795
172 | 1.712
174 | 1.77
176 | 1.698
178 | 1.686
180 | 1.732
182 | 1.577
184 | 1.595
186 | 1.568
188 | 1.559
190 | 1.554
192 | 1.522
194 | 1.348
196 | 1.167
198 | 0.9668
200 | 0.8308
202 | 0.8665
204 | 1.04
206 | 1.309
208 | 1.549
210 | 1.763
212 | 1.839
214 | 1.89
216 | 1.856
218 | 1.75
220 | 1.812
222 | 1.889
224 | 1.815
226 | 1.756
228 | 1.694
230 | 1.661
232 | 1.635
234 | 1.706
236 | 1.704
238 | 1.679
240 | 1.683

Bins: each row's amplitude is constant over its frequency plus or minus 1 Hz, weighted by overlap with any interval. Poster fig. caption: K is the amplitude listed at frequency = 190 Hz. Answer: 1.554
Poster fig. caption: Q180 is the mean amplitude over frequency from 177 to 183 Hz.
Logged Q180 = 1.67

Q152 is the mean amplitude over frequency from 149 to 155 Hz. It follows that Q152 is 1.73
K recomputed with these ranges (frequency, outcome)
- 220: 1.812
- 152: 1.736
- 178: 1.686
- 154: 1.695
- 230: 1.661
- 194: 1.348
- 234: 1.706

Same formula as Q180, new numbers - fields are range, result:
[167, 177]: 1.8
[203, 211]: 1.42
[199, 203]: 0.849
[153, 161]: 1.78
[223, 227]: 1.79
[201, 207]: 1.07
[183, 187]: 1.58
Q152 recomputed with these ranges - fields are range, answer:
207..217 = 1.78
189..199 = 1.31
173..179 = 1.72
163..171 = 2.03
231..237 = 1.68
